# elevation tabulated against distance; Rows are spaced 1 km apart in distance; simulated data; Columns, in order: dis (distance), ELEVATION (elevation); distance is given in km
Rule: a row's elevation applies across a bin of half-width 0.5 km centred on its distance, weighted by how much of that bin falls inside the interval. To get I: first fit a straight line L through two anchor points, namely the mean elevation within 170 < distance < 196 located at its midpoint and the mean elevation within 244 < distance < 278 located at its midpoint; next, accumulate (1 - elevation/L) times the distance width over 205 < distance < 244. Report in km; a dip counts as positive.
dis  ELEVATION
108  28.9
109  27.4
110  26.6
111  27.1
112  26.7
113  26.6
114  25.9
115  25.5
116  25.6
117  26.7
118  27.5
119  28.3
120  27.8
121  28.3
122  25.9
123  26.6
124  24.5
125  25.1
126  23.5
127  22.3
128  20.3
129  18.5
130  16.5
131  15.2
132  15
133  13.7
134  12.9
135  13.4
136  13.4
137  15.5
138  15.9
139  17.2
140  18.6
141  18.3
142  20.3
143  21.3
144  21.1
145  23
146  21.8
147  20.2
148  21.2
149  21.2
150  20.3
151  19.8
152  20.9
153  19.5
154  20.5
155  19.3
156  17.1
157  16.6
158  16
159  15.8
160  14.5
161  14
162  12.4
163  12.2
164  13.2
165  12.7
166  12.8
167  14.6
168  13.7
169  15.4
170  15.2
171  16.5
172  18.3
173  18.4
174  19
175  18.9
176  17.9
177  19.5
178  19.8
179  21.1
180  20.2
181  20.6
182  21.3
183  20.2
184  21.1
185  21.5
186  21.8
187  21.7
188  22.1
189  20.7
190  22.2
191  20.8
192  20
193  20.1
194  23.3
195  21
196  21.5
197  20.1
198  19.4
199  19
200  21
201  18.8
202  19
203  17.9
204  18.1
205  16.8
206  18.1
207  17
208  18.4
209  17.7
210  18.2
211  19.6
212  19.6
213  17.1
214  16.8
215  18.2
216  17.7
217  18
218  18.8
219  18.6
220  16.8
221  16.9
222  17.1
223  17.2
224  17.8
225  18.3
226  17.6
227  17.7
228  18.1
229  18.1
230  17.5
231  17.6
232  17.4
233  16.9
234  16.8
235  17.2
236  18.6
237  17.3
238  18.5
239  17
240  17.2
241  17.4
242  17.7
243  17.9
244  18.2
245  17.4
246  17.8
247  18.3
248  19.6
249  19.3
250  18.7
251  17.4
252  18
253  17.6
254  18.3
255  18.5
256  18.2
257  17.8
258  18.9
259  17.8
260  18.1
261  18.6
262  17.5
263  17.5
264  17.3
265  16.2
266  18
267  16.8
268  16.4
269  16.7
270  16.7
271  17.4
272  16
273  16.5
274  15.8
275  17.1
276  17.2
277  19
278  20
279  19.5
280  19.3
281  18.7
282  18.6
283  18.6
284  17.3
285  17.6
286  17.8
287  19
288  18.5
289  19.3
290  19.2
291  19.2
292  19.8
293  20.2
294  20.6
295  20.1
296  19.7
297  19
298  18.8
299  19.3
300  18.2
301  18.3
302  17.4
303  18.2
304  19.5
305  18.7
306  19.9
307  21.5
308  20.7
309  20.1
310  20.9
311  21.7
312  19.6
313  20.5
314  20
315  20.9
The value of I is 2.36 km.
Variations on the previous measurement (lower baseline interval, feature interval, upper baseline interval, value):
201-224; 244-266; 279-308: 0.55 km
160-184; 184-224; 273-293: -4.27 km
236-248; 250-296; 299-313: 1.39 km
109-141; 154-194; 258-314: 5.38 km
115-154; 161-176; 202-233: 3.27 km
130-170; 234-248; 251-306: 0.07 km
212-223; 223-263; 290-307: 0.60 km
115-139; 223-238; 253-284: 0.78 km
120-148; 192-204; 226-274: -0.92 km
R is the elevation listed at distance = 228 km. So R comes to 18.1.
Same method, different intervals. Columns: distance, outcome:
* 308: 20.7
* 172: 18.3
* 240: 17.2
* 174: 19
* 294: 20.6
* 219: 18.6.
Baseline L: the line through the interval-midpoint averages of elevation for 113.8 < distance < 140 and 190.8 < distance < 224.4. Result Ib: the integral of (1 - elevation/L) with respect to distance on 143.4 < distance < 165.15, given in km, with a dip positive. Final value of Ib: 2.5 km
